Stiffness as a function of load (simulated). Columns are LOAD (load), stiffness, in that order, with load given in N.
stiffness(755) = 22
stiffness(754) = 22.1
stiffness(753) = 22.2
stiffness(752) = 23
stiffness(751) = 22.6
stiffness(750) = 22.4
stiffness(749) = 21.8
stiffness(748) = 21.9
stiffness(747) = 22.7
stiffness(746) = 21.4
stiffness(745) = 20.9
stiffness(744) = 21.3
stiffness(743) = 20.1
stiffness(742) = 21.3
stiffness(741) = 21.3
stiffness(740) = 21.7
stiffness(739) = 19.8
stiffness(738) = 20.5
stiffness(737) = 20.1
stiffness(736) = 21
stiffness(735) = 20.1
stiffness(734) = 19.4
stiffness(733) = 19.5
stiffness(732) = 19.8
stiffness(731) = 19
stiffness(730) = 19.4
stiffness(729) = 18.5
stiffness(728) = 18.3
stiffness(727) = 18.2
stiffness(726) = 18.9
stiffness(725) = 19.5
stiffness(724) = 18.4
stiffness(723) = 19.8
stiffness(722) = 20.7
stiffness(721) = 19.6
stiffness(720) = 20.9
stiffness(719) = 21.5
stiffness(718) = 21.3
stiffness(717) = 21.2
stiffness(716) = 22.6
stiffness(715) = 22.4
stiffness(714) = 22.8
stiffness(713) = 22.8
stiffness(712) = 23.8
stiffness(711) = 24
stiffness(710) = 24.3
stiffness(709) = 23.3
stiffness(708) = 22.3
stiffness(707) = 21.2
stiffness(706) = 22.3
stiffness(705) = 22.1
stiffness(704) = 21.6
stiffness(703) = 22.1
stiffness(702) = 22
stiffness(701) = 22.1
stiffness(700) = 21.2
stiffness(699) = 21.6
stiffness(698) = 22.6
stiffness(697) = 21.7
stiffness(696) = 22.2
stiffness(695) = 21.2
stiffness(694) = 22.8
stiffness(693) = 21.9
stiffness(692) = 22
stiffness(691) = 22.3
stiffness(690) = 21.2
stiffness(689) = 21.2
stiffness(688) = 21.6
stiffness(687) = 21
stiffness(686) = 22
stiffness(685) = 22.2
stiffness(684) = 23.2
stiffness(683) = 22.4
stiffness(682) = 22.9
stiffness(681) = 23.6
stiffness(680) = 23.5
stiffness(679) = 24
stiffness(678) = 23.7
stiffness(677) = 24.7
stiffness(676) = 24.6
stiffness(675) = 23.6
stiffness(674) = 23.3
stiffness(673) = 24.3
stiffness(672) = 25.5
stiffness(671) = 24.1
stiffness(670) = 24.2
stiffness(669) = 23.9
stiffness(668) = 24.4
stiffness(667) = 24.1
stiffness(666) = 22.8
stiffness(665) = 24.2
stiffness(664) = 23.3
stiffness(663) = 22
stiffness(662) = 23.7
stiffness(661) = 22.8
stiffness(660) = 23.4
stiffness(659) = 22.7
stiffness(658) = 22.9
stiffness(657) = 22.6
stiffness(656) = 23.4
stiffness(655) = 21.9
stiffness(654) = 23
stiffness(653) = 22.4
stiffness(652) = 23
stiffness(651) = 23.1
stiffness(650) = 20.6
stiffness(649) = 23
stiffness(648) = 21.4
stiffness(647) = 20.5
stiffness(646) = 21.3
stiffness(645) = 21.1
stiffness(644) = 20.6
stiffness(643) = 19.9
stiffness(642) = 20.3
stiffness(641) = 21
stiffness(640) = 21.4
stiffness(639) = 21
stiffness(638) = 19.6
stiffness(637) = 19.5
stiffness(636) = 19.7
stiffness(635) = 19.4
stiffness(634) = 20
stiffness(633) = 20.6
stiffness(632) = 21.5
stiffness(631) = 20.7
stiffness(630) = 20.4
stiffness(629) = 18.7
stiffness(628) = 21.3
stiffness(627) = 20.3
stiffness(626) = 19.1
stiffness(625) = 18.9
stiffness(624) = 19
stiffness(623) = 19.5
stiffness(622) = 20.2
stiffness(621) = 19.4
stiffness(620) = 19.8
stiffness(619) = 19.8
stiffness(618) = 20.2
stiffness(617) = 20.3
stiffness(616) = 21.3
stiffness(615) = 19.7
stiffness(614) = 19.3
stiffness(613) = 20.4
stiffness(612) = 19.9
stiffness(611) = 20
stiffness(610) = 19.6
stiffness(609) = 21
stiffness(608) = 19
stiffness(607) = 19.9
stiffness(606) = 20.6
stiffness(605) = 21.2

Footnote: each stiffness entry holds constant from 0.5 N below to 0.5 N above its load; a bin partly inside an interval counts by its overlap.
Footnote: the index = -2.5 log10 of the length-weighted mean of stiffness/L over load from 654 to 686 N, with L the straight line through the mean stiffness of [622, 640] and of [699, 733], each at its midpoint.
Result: -0.14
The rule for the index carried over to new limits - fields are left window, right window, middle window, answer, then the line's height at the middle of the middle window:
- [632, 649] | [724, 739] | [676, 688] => -0.151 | 20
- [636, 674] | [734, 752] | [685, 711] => -0.011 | 21.8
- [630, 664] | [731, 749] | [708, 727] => -0.028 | 20.9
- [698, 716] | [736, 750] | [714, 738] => 0.089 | 21.8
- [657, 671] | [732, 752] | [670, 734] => 0.020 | 22.3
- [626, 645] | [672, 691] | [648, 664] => -0.057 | 21.5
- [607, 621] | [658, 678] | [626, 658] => 0.044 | 21.9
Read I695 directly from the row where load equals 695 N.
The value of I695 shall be 21.2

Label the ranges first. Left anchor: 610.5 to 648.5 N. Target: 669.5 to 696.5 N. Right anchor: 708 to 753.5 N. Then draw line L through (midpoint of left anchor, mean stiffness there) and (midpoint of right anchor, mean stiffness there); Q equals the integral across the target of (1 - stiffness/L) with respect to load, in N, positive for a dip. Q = -3.0 N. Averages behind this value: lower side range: 20.2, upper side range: 21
